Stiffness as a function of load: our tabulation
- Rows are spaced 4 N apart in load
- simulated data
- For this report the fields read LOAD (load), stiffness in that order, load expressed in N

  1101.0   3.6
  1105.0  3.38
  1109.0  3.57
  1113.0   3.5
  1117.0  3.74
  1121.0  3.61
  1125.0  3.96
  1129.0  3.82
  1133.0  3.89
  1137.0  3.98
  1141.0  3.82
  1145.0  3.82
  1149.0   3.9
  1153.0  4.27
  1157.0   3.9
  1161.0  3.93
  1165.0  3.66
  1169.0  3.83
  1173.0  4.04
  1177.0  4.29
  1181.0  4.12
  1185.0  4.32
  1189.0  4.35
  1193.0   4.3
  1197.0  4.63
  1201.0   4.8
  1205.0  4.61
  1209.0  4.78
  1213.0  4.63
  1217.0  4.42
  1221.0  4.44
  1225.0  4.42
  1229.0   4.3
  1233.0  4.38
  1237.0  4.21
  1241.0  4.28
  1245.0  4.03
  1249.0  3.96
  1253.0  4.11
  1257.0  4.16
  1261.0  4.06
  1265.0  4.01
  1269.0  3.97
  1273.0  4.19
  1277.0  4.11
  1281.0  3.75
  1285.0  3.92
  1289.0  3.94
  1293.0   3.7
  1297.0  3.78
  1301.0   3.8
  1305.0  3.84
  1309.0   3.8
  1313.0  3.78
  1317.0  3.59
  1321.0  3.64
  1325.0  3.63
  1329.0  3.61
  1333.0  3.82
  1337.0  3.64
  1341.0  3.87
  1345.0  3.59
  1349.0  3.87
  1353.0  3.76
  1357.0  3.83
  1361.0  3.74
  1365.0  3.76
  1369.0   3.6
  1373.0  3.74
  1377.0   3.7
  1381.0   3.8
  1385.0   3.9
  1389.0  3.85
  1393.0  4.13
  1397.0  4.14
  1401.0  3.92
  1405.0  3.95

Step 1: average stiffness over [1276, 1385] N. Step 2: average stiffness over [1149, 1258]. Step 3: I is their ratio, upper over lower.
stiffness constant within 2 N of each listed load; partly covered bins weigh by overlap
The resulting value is 0.88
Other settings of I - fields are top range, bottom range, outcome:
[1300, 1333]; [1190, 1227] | 0.82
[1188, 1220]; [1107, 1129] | 1.24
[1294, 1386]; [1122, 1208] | 0.91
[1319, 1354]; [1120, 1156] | 0.95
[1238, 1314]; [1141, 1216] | 0.94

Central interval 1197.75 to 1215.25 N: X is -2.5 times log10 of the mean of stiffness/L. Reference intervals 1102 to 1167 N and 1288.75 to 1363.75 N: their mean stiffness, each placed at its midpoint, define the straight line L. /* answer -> -0.24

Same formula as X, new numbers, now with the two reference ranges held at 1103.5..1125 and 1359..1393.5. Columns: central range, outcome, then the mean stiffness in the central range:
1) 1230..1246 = -0.15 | 4.24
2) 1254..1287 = -0.09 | 4.02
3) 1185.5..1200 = -0.21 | 4.44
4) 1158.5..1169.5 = -0.05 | 3.81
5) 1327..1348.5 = 0.01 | 3.72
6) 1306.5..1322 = 0.01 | 3.71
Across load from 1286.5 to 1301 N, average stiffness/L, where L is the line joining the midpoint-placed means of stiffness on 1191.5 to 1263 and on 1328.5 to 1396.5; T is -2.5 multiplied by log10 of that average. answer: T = 0.075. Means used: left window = 4.36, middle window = 3.81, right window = 3.79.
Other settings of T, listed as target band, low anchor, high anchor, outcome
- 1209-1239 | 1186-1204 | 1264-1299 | -0.03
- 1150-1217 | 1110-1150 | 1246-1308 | -0.11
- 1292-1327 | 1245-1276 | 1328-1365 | 0.04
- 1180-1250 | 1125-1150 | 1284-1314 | -0.14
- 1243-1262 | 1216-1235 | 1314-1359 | 0.04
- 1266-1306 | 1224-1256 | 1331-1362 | 0.03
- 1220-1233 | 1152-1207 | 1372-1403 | -0.06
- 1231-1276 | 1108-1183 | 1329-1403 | -0.08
